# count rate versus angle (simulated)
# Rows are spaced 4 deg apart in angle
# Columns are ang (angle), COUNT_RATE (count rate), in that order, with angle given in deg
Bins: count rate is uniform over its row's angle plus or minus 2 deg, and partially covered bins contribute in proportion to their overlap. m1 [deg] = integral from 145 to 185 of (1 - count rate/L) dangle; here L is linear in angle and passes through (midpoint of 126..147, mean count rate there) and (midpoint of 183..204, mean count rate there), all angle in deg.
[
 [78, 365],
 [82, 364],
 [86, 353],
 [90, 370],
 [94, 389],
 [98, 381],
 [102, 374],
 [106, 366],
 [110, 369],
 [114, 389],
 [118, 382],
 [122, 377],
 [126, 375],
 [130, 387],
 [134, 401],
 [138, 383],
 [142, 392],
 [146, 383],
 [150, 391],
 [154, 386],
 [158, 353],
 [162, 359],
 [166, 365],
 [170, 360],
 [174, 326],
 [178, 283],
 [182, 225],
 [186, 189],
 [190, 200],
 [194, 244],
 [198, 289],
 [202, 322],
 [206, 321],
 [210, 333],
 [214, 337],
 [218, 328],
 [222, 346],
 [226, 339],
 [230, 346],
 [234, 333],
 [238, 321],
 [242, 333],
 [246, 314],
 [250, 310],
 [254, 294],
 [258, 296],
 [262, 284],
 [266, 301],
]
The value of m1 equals -2.3 deg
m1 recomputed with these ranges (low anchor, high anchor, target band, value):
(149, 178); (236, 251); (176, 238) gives 7.18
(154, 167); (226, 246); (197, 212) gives 1.16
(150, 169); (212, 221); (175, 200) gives 7.79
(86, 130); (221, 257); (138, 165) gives -1.34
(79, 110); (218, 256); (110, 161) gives -3.47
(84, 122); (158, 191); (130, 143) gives -2.07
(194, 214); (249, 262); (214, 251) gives -3.38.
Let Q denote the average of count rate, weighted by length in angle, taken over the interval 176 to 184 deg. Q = 254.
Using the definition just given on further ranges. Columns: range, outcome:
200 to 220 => 328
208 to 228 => 337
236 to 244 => 327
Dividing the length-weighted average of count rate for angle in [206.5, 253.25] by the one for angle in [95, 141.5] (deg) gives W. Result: 0.87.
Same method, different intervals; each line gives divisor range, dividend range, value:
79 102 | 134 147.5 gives 1.05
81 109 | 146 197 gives 0.83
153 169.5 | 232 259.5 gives 0.86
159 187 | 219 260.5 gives 1.05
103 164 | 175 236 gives 0.78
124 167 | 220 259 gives 0.85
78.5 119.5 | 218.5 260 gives 0.87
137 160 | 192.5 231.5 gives 0.84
